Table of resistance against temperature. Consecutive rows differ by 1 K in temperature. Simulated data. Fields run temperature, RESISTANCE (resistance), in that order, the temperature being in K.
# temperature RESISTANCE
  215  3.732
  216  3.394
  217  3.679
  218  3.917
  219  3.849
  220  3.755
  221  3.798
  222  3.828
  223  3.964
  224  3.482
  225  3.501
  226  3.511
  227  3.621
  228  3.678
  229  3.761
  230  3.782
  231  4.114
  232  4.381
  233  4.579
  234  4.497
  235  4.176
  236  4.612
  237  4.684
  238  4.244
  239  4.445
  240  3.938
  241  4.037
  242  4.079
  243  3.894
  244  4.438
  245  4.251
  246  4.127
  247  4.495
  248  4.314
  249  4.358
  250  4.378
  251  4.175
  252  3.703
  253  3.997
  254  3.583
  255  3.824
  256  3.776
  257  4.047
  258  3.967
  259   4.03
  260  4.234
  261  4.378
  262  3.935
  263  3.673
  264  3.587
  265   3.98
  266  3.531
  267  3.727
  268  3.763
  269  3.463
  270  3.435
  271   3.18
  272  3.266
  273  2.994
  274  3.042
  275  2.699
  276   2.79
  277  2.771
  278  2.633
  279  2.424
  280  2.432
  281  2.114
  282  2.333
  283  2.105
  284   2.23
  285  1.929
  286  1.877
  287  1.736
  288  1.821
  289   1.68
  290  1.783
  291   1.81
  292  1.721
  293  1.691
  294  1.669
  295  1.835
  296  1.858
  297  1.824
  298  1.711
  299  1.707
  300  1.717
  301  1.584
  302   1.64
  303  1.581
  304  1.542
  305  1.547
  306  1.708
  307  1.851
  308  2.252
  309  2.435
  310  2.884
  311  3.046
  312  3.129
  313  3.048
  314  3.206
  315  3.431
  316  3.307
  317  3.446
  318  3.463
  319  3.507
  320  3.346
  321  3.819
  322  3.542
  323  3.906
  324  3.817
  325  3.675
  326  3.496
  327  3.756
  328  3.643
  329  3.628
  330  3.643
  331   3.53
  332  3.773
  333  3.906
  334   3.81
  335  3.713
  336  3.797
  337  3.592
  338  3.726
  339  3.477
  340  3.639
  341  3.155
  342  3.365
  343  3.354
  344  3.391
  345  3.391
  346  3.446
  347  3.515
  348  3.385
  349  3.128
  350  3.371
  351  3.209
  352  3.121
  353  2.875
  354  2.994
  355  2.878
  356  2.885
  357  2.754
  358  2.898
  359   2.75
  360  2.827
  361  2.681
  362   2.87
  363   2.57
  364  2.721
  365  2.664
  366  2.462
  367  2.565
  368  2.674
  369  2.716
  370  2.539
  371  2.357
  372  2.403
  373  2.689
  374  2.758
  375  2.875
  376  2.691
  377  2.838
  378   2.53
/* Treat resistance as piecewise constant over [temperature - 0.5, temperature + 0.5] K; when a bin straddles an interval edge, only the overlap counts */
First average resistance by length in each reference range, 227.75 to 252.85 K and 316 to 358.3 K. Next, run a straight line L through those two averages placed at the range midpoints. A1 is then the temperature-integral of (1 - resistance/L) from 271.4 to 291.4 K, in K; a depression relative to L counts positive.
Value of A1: 8.0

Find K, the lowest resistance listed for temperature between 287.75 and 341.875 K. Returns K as 1.542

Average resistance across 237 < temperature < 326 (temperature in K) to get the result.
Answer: 3.06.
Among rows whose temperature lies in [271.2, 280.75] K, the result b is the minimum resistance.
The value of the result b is 2.424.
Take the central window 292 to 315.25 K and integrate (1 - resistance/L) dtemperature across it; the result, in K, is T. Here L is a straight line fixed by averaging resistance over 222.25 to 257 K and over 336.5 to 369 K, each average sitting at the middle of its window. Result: 9.2 K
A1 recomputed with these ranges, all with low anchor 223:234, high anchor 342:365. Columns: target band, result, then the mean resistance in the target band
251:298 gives 9.2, 2.89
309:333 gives -1.5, 3.47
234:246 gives -1.4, 4.26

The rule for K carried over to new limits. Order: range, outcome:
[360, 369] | 2.462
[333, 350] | 3.128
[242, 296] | 1.669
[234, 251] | 3.894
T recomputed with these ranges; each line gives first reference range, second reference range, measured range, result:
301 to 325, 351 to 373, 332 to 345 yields -3.71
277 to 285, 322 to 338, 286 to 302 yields 5.61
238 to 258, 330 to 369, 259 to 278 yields 2.22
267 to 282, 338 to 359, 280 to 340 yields 7.37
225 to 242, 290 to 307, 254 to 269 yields -3.90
